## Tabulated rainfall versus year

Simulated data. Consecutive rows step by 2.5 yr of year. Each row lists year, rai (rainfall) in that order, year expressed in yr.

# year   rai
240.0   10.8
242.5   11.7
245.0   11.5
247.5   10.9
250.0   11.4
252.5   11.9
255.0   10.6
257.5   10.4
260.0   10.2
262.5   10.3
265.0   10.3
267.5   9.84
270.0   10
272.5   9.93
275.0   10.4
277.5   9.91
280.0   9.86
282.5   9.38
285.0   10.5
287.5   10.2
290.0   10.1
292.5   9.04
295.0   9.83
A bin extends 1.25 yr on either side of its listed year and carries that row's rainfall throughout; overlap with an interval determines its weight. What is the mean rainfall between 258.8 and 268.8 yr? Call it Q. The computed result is 10.2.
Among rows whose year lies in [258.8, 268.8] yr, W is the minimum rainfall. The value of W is 9.84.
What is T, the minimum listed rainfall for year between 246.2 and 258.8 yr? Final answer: 10.4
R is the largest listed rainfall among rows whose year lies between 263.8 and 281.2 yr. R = 10.4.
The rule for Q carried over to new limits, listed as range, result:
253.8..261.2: 10.4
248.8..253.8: 11.6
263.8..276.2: 10.1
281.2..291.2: 10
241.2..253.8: 11.5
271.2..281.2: 10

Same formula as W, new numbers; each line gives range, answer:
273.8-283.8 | 9.38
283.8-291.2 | 10.1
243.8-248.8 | 10.9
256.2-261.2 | 10.2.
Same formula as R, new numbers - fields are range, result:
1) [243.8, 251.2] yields 11.5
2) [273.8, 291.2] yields 10.5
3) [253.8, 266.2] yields 10.6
